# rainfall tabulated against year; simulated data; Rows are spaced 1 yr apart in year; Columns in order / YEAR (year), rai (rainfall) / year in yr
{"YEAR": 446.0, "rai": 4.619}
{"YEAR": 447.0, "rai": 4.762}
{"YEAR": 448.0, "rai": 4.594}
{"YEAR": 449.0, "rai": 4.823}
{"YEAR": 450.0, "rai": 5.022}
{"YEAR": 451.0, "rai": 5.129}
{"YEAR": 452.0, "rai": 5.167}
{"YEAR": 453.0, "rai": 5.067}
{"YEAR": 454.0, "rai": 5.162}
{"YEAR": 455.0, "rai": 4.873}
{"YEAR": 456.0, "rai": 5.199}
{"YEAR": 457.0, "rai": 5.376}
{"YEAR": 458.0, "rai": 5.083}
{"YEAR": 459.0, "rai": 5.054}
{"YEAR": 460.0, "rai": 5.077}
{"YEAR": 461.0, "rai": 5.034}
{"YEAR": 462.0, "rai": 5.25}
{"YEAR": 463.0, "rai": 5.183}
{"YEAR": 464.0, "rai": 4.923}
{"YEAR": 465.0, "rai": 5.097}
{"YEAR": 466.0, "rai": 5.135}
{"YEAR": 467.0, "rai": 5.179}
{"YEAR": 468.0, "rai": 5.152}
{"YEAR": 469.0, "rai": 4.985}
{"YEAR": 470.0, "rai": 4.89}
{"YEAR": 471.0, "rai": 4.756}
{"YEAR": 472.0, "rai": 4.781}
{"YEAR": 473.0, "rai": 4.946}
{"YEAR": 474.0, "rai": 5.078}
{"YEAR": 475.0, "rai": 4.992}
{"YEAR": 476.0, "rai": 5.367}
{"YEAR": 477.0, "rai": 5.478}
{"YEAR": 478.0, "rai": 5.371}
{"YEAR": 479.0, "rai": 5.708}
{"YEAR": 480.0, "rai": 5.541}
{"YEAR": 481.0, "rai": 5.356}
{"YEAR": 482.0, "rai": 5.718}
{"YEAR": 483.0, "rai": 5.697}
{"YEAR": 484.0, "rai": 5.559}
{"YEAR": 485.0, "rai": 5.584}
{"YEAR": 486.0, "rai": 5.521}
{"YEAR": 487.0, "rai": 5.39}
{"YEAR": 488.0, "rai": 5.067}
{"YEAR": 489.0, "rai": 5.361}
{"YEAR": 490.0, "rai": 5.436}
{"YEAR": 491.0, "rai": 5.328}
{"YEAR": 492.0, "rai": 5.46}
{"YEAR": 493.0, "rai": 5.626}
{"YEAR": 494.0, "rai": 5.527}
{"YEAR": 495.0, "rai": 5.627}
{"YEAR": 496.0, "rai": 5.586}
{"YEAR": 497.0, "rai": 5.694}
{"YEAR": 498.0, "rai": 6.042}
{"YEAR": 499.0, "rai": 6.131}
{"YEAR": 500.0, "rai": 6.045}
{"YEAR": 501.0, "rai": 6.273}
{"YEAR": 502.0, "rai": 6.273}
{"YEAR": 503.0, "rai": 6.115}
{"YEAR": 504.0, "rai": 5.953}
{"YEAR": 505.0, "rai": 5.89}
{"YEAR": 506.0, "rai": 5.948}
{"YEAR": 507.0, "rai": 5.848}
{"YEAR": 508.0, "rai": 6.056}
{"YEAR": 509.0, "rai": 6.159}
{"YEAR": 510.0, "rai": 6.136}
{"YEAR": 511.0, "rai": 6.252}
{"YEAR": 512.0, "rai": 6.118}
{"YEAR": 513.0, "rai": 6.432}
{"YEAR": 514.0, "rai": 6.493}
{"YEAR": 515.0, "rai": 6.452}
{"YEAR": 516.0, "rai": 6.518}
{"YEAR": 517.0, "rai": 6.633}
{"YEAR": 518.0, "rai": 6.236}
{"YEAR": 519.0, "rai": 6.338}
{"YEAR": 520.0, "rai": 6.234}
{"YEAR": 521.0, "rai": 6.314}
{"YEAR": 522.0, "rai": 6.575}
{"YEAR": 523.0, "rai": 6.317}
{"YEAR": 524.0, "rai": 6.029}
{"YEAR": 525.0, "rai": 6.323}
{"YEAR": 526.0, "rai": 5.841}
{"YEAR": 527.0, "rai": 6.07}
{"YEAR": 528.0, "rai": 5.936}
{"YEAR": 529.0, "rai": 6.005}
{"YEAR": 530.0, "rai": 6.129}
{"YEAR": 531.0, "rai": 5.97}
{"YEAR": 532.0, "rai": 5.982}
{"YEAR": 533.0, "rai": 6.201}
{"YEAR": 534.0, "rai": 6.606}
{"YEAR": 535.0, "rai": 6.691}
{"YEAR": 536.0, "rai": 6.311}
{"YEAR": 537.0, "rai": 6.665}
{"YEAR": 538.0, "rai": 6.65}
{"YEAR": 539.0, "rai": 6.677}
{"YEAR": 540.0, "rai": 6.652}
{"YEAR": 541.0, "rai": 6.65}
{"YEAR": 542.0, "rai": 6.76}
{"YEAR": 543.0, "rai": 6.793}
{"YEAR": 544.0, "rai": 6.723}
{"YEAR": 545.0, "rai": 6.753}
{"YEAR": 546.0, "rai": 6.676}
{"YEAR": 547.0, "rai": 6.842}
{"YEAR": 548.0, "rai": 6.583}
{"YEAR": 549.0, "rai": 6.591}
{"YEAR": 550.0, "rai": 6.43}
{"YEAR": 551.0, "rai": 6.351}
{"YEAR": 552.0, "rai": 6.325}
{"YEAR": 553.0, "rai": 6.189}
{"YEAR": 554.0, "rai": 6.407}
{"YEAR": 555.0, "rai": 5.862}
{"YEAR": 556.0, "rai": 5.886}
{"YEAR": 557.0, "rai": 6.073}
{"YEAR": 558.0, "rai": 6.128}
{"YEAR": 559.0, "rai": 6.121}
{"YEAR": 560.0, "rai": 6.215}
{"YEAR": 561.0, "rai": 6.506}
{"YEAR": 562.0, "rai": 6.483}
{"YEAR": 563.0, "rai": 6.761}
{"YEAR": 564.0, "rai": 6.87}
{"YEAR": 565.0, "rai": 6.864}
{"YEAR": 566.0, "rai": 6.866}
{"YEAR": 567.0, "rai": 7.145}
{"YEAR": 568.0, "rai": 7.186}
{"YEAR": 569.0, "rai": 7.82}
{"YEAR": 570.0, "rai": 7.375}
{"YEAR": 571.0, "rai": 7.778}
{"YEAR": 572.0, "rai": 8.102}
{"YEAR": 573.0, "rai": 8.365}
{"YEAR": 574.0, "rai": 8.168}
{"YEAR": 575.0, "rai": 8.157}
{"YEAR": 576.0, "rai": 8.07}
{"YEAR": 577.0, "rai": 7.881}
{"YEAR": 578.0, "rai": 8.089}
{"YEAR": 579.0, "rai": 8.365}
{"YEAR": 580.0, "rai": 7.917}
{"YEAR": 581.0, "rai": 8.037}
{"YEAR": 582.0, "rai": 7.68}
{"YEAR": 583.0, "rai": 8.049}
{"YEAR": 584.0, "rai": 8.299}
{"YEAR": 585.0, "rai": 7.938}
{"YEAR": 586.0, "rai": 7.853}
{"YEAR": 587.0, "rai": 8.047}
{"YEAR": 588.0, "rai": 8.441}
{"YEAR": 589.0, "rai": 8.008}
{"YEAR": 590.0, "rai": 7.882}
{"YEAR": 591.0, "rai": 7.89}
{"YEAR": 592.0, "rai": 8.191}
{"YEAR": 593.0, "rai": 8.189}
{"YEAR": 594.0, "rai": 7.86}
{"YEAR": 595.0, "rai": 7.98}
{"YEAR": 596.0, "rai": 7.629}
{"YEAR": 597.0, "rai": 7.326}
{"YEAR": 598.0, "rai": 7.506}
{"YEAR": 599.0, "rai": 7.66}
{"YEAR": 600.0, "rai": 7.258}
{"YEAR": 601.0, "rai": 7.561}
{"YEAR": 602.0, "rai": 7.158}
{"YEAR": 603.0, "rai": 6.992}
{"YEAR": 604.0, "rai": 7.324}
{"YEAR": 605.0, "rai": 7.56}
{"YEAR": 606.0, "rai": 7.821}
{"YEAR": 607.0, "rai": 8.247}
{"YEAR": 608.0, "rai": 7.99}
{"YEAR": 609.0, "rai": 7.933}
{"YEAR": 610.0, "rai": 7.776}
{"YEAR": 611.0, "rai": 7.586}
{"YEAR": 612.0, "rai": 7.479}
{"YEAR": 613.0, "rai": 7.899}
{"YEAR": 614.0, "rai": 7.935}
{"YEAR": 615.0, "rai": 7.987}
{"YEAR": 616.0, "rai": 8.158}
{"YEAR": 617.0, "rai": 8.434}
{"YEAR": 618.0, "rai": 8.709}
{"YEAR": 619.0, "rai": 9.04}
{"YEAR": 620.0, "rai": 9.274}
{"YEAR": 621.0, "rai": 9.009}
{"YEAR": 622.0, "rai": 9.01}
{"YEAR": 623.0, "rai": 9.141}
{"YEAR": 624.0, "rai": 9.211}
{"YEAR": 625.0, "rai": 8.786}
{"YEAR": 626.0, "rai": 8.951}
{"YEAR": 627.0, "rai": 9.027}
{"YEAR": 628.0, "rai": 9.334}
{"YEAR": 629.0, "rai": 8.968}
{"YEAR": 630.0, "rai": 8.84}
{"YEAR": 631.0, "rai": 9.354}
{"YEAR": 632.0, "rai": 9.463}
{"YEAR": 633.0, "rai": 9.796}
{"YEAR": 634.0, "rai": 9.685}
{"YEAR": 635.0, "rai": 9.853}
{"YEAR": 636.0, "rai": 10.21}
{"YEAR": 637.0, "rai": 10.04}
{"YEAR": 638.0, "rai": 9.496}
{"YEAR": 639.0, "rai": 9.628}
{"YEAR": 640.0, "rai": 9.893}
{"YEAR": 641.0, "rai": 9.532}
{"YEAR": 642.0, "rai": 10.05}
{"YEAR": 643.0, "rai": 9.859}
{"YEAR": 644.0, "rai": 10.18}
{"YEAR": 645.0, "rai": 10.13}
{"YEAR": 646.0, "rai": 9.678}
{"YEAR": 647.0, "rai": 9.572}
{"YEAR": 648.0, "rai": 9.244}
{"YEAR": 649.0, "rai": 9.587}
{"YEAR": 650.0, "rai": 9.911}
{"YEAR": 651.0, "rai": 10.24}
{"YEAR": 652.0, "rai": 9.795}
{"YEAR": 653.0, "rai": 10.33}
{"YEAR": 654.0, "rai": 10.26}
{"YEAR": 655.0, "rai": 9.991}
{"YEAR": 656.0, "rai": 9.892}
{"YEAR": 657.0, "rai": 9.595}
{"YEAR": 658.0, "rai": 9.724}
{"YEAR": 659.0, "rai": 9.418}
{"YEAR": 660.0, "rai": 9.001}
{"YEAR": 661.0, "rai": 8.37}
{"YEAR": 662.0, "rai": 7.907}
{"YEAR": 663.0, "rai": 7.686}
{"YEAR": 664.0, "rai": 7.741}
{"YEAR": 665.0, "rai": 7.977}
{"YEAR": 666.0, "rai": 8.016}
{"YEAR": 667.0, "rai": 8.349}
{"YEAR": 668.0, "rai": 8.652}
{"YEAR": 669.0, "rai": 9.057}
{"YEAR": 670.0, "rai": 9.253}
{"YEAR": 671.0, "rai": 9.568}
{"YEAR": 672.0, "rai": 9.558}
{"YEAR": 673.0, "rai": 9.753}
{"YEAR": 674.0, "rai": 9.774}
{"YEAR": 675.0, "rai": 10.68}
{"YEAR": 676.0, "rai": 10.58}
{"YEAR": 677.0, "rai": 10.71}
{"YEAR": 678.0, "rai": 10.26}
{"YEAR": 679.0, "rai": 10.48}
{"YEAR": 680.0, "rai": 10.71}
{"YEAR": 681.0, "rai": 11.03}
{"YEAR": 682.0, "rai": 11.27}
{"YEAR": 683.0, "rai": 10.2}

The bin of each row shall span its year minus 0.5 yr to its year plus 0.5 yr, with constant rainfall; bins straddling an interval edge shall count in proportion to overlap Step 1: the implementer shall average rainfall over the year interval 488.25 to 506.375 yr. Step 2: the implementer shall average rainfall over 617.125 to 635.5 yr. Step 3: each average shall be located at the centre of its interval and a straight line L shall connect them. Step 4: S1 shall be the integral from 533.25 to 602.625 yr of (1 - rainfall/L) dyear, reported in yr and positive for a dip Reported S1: 3.9 yr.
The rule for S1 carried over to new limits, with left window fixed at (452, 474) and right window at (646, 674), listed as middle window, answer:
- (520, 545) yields 0.6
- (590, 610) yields 0.6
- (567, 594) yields -1.5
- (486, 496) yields 0.4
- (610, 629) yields -0.5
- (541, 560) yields 1.3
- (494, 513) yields -0.3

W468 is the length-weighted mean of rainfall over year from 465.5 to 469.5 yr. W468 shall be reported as 5.11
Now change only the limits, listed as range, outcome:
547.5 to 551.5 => 6.49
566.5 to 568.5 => 7.17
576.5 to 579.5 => 8.11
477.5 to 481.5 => 5.49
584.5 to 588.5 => 8.07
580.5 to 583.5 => 7.92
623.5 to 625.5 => 9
